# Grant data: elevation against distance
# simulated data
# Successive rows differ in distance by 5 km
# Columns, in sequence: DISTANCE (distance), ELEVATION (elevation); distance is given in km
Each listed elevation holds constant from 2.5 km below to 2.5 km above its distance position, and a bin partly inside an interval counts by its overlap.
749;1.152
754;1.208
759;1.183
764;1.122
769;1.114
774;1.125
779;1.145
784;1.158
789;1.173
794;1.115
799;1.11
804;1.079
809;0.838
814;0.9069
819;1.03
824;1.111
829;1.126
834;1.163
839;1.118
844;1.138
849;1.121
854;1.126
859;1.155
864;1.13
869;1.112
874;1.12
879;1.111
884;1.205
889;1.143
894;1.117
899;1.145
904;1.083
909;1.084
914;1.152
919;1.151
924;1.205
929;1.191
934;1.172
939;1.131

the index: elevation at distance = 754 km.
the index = 1.208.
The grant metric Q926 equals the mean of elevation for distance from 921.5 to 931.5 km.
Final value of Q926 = 1.2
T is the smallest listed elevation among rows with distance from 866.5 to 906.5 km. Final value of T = 1.083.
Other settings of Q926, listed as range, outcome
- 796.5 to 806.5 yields 1.09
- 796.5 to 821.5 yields 0.993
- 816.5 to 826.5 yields 1.07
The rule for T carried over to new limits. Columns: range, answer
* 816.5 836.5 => 1.03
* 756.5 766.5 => 1.122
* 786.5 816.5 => 0.838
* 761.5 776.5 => 1.114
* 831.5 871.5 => 1.112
